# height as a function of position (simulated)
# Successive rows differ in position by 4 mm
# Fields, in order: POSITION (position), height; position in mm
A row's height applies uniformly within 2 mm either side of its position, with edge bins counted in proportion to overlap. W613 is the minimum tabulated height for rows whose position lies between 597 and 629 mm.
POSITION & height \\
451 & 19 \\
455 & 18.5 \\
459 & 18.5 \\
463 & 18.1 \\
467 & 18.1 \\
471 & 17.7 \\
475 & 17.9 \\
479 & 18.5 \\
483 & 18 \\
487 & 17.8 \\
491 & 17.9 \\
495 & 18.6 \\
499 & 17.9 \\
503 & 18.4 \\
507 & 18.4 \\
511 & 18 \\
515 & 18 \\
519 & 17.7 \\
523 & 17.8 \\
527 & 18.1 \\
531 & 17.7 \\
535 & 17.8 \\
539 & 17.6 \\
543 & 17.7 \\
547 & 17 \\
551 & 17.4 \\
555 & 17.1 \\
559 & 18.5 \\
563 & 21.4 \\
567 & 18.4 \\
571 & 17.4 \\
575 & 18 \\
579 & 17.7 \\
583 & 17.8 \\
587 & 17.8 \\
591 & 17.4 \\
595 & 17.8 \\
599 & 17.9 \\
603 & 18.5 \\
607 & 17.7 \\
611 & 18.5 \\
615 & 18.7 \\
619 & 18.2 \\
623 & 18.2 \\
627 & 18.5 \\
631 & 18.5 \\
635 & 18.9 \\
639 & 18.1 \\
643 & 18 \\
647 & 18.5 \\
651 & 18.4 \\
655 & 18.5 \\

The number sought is 17.7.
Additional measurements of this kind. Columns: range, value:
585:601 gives 17.4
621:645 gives 18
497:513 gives 17.9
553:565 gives 17.1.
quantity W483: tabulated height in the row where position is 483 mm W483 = 18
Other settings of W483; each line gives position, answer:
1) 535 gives 17.8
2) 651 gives 18.4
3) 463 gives 18.1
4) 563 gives 21.4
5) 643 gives 18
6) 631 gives 18.5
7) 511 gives 18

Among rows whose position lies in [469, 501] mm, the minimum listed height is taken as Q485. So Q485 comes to 17.7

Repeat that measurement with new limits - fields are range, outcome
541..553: 17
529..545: 17.6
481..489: 17.8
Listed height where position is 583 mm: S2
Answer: 17.8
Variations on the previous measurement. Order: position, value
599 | 17.9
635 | 18.9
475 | 17.9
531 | 17.7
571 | 17.4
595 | 17.8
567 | 18.4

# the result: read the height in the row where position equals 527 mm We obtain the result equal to 18.1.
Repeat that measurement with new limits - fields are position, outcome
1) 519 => 17.7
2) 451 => 19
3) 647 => 18.5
